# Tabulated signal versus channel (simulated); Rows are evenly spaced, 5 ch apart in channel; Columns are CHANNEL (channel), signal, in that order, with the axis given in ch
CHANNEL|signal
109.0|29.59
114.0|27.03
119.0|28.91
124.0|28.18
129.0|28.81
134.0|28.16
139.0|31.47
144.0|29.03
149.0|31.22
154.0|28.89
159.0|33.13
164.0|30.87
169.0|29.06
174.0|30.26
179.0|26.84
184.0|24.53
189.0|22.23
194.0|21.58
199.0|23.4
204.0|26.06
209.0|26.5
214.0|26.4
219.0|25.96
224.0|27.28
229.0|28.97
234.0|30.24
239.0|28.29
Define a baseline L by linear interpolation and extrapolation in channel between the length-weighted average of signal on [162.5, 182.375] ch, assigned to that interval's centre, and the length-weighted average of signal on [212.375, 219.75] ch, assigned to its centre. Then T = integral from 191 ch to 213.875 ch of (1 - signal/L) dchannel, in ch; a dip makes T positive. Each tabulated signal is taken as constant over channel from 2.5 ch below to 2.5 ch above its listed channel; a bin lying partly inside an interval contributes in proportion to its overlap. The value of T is 2.1 ch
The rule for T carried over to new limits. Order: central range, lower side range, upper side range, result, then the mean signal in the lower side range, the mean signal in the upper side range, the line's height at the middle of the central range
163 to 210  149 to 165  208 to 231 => 5.1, 31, 27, 29.1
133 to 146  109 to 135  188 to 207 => -1.2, 28.4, 23.5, 27.2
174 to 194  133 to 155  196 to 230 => 2.1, 29.9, 26.2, 27.8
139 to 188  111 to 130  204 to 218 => -3.4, 28.2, 26.3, 27.3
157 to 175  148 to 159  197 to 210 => -1.0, 30.6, 25.3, 29.3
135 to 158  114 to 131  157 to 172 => -0.3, 28.4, 30.9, 29.8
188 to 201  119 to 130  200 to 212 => 1.9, 28.5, 25.9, 26.3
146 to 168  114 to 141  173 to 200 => -3.4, 28.9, 24.6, 26.7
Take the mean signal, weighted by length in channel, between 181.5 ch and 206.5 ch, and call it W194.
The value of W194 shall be 23.6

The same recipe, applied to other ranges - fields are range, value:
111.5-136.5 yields 28.2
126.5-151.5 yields 29.7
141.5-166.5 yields 30.6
